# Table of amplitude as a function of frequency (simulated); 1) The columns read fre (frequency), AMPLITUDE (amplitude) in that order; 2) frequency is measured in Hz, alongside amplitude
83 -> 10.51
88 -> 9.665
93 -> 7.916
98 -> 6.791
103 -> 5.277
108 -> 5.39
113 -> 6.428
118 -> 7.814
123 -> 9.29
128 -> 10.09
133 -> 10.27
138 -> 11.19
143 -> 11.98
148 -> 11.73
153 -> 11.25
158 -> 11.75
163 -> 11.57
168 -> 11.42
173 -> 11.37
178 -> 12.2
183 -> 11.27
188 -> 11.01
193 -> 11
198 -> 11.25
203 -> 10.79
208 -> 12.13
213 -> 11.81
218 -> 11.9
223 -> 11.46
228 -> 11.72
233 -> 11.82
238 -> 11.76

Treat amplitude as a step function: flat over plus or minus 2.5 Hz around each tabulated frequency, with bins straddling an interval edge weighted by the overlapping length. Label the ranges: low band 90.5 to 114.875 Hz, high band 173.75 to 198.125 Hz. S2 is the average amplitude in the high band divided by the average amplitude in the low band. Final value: 1.79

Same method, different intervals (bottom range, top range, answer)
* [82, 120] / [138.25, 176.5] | 1.57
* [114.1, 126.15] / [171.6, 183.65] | 1.39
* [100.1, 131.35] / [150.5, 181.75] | 1.55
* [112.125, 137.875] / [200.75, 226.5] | 1.27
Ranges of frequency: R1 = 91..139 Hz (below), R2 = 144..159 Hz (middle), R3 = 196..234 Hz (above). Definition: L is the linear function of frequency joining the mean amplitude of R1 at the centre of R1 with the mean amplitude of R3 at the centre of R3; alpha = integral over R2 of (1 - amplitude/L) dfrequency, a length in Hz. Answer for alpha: -3.8 Hz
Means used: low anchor 7.95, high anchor 11.6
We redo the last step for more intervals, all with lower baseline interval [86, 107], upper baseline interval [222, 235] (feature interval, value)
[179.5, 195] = -1.3 Hz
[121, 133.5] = -2.4 Hz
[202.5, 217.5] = -0.9 Hz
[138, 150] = -4.0 Hz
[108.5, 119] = 1.5 Hz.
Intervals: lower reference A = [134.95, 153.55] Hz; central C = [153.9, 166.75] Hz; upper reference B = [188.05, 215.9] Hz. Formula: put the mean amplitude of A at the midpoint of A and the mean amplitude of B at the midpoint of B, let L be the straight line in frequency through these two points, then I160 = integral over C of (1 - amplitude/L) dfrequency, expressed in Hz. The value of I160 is -0.1 Hz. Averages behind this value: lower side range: 11.5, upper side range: 11.4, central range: 11.6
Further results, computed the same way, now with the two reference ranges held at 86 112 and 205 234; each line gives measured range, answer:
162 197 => -4.3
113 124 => -0.3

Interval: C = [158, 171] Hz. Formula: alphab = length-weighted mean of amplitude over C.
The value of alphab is 11.5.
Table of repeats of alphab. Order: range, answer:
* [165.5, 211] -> 11.4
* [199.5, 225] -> 11.6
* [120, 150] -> 10.7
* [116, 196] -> 11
